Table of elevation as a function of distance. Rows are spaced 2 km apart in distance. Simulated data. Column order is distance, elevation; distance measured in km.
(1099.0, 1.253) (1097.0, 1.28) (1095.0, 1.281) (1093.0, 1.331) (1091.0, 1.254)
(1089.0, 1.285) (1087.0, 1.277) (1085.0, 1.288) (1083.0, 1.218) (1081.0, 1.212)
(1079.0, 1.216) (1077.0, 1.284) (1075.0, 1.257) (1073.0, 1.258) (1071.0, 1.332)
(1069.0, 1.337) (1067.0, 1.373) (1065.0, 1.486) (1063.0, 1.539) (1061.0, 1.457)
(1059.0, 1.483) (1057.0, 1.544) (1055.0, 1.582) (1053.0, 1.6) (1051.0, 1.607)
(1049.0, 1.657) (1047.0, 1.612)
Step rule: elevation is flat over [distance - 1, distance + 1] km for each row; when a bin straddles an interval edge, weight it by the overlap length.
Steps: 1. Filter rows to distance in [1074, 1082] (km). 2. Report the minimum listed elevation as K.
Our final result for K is 1.212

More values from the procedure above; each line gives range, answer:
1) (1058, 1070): 1.337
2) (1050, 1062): 1.457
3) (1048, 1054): 1.6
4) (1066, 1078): 1.257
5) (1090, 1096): 1.254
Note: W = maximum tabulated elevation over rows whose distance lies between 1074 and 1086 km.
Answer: 1.288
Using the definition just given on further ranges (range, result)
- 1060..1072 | 1.539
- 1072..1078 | 1.284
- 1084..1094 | 1.331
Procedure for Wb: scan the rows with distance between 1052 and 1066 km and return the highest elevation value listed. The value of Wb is 1.6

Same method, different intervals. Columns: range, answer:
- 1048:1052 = 1.657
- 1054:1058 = 1.582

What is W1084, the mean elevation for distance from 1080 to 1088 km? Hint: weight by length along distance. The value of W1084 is 1.25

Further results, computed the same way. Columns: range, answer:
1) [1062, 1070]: 1.43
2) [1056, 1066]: 1.5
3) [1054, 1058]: 1.56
